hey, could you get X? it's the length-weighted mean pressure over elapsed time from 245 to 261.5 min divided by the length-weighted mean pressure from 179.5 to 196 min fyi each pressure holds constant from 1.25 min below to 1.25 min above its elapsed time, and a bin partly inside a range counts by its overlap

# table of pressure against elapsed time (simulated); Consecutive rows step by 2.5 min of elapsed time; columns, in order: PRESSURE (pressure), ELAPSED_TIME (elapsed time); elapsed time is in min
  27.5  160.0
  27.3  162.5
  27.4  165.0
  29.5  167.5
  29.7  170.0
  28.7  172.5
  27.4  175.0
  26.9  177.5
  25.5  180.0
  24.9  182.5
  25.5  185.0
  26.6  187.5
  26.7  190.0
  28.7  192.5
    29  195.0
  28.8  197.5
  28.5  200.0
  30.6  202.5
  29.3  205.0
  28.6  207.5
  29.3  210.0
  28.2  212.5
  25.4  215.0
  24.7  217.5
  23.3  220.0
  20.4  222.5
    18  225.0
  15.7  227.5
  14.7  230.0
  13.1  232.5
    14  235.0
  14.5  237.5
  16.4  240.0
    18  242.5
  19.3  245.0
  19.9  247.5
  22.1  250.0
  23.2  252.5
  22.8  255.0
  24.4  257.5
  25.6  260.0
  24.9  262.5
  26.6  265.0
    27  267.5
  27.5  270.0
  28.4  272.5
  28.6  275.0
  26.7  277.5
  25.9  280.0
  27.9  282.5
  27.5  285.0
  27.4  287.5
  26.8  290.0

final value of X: 0.85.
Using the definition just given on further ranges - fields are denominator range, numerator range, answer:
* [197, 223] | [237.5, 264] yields 0.79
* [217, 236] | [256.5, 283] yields 1.50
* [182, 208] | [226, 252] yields 0.61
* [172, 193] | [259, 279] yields 1.01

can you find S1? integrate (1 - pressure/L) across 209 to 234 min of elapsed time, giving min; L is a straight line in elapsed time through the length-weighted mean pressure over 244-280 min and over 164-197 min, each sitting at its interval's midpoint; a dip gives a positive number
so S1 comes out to 4.8 min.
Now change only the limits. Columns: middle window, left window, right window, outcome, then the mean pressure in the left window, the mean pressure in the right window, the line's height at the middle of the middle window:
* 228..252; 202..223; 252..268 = 8.0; 26.7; 24.9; 25.7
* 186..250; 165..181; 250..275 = 9.5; 27.9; 25.6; 26.8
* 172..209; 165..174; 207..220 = 0.3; 29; 26.8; 27.9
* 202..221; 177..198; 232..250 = -4.1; 26.9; 17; 22.4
